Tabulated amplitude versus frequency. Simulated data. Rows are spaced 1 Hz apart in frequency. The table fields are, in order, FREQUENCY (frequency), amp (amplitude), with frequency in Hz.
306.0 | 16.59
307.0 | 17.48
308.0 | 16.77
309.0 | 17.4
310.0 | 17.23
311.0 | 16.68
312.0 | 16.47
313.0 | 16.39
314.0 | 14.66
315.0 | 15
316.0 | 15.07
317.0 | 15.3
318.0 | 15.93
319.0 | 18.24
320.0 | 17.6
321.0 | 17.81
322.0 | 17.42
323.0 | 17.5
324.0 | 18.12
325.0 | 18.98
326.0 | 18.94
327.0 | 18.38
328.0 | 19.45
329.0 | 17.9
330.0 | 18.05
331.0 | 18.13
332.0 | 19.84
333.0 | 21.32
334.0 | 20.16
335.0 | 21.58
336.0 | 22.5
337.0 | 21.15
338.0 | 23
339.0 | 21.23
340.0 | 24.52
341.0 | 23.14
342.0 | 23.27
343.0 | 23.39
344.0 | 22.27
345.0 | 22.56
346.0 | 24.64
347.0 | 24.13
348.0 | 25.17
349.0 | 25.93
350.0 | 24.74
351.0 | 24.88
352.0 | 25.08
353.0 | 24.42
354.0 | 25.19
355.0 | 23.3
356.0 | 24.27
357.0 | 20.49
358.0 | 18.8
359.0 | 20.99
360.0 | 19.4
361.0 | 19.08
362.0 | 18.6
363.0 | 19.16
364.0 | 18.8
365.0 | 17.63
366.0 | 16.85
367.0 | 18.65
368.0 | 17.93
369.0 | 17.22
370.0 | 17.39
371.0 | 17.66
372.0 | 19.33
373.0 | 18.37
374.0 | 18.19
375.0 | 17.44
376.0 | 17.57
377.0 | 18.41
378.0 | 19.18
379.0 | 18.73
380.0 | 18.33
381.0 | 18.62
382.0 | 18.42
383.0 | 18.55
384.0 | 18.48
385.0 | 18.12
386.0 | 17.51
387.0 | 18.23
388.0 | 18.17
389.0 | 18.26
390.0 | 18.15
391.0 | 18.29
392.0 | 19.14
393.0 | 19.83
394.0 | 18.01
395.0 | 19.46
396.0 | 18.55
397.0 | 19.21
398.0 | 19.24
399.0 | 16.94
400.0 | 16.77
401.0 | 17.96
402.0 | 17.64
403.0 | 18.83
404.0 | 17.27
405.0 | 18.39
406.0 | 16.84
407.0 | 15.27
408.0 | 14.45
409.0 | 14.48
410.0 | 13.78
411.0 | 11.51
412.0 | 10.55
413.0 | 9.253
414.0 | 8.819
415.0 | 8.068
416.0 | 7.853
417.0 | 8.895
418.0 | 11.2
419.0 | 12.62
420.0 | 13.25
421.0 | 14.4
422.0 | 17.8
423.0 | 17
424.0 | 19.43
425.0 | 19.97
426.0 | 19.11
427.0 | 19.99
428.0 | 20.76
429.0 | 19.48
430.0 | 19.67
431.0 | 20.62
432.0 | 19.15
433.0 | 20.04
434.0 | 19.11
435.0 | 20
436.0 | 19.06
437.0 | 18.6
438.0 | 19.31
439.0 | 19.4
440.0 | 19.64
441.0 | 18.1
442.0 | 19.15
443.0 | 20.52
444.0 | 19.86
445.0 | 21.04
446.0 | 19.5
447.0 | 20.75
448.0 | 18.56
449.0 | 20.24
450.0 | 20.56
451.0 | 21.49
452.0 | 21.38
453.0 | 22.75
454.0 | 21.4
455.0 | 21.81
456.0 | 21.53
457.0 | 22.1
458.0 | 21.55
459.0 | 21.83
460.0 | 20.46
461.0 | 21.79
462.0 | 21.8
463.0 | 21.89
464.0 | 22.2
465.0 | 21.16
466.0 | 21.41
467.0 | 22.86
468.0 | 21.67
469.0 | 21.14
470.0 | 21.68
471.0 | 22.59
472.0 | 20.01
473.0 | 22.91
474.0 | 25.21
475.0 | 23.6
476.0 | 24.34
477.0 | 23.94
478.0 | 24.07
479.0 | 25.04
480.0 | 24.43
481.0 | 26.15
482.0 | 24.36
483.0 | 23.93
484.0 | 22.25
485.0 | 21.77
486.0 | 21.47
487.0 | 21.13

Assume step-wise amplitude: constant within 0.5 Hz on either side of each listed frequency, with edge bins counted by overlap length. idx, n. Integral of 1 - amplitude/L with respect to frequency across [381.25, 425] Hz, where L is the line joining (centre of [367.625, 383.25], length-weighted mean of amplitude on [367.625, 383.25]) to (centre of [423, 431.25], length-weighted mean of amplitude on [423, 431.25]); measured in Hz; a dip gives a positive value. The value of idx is 6.8 Hz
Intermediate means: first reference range 18.2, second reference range 19.7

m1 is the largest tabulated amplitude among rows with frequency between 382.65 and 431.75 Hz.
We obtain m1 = 20.76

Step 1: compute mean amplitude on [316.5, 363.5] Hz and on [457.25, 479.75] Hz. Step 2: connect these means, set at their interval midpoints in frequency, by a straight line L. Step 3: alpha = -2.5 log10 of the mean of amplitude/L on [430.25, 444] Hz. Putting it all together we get 0.14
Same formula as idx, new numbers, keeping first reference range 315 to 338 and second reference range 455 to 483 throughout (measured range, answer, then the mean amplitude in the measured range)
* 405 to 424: 7.40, 12.9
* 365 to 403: 3.78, 18.2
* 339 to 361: -4.49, 23.2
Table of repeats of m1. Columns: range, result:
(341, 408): 25.93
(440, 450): 21.04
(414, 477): 25.21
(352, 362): 25.19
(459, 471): 22.86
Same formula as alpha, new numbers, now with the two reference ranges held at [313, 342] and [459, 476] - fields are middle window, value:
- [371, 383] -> 0.10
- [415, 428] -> 0.36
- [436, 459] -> 0.06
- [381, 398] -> 0.10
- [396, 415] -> 0.33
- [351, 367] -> -0.06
